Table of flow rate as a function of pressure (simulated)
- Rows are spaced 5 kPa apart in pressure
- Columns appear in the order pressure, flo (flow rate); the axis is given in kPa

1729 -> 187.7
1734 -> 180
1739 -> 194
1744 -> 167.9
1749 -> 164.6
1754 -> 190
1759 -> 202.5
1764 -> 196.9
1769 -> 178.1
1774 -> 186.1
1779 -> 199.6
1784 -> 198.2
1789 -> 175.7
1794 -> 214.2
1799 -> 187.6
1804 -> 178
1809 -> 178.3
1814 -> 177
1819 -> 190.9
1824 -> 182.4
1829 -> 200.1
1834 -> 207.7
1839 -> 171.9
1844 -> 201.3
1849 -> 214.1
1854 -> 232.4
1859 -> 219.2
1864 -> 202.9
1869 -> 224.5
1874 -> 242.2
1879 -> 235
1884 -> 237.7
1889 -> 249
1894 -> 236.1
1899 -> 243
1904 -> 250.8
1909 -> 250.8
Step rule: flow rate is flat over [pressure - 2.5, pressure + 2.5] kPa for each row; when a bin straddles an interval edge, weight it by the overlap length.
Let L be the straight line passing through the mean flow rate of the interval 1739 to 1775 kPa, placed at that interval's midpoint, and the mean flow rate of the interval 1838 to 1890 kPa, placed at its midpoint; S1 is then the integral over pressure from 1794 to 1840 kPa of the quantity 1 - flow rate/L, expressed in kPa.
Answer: 3.8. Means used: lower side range 184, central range 188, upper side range 222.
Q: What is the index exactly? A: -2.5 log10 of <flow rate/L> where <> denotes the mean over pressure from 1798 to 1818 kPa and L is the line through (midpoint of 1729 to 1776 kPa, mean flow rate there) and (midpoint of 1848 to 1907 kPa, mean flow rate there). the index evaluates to 0.14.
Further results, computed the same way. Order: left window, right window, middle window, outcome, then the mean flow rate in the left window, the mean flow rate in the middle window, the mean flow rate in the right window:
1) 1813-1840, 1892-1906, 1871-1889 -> -0.05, 190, 239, 243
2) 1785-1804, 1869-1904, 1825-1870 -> 0.06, 191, 207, 240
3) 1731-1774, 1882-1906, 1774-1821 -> 0.08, 184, 189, 243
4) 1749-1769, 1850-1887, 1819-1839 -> 0.11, 190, 193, 227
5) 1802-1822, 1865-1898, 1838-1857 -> 0.01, 181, 208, 236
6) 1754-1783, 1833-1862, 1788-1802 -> 0.02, 193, 194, 208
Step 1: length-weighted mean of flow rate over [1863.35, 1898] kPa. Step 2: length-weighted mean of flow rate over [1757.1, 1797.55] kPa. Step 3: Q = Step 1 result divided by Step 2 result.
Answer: 1.2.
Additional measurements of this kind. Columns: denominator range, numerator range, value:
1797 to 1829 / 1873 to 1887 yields 1.30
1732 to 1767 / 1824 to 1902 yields 1.19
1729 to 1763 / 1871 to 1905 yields 1.31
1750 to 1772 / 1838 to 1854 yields 1.07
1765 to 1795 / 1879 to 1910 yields 1.27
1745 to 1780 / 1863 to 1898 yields 1.25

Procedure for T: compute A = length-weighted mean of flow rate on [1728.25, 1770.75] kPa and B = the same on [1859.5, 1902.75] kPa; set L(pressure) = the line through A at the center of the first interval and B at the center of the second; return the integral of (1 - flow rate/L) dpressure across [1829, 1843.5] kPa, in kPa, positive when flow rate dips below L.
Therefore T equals 1.6 kPa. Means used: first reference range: 185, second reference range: 234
